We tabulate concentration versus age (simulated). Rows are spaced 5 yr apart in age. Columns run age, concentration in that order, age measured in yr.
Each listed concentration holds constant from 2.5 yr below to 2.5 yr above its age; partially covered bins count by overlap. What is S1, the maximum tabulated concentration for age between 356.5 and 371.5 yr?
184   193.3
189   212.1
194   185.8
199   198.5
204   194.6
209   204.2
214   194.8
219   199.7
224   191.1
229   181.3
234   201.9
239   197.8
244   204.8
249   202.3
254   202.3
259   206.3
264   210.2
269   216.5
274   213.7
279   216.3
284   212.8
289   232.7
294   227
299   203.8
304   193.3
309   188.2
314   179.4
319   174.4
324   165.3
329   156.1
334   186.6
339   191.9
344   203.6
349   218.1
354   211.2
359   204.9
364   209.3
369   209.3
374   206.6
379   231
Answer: 209.3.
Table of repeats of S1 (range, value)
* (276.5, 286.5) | 216.3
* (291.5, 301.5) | 227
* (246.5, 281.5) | 216.5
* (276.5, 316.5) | 232.7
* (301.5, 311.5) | 193.3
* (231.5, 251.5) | 204.8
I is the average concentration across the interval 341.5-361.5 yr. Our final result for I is 209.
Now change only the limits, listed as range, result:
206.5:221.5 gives 200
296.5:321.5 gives 188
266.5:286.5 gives 215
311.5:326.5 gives 173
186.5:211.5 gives 199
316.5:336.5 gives 171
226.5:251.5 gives 198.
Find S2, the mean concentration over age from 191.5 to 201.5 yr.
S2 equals 192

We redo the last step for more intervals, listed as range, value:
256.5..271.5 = 211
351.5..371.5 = 209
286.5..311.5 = 209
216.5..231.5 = 191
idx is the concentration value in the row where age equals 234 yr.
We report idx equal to 201.9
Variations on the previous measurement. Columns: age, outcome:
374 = 206.6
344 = 203.6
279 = 216.3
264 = 210.2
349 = 218.1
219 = 199.7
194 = 185.8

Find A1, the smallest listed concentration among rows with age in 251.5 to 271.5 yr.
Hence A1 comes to 202.3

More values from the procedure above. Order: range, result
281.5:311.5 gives 188.2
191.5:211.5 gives 185.8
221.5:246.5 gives 181.3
